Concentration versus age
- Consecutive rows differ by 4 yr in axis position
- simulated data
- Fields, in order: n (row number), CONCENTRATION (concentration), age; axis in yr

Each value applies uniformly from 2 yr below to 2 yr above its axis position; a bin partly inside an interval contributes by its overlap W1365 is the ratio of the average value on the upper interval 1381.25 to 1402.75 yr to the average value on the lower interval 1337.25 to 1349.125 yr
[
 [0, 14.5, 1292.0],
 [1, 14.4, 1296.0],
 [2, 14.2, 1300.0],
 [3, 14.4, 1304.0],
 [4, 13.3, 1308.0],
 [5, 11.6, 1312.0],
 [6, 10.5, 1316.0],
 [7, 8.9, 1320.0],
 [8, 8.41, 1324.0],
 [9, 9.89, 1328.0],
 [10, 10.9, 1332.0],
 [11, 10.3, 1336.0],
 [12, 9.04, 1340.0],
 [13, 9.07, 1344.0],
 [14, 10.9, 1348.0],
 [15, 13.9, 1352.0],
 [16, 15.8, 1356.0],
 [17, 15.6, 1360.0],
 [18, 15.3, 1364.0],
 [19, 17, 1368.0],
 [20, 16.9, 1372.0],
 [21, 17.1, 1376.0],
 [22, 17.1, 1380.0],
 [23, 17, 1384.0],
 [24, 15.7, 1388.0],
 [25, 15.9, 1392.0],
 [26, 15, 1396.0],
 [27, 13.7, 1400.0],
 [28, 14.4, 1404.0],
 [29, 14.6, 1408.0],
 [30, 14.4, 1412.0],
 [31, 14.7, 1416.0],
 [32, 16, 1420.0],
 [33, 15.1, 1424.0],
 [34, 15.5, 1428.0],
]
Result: 1.6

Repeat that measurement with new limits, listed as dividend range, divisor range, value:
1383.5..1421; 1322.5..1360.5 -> 1.34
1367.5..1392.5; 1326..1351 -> 1.64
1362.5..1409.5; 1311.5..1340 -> 1.60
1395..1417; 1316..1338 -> 1.48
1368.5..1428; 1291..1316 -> 1.16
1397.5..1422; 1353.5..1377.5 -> 0.90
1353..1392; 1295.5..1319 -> 1.27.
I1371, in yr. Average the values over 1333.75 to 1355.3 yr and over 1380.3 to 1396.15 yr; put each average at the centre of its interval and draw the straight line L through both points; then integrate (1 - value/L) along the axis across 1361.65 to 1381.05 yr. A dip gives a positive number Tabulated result -3.4 yr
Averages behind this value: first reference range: 11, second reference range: 16.1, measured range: 16.6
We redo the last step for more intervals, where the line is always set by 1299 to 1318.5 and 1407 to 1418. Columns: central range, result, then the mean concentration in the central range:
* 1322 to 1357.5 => 6.4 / 10.8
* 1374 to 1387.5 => -2.8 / 16.9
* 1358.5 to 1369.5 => -1.8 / 15.9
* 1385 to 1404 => -1.2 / 15.1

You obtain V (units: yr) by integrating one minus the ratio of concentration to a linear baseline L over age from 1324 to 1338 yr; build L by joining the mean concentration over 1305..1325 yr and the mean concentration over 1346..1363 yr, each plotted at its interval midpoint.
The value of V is 2.4 yr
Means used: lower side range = 10.8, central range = 10.1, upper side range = 14.1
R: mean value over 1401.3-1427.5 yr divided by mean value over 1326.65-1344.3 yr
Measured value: 1.5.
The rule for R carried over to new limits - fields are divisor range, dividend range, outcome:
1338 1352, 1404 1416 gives 1.41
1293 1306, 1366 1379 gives 1.19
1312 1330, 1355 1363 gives 1.62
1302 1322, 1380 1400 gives 1.35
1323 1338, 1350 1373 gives 1.57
